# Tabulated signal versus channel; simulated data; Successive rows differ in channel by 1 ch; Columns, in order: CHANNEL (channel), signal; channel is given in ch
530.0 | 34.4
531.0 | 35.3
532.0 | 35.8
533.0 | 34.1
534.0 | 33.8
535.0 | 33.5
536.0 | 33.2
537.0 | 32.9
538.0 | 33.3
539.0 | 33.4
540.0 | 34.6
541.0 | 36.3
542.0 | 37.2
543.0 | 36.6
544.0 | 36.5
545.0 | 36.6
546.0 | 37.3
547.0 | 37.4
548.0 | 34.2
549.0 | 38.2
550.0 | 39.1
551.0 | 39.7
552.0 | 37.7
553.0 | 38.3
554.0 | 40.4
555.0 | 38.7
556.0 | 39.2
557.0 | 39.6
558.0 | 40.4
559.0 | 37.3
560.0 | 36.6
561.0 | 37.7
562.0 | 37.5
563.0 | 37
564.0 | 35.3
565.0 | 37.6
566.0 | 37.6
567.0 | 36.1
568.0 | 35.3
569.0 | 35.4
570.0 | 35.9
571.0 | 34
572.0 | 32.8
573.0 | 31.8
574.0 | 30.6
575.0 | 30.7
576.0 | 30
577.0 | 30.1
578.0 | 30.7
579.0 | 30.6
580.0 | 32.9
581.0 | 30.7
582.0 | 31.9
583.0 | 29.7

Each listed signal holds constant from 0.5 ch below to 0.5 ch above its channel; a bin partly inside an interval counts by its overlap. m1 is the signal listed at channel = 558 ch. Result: 40.4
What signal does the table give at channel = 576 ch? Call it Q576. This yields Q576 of 30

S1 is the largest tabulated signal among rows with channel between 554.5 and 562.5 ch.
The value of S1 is 40.4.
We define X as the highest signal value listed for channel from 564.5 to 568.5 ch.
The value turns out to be 37.6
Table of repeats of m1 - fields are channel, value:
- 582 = 31.9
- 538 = 33.3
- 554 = 40.4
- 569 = 35.4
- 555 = 38.7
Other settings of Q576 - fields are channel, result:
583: 29.7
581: 30.7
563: 37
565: 37.6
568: 35.3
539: 33.4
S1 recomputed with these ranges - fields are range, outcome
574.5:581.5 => 32.9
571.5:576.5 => 32.8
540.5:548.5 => 37.4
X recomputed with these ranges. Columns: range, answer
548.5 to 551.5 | 39.7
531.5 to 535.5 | 35.8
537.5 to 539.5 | 33.4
